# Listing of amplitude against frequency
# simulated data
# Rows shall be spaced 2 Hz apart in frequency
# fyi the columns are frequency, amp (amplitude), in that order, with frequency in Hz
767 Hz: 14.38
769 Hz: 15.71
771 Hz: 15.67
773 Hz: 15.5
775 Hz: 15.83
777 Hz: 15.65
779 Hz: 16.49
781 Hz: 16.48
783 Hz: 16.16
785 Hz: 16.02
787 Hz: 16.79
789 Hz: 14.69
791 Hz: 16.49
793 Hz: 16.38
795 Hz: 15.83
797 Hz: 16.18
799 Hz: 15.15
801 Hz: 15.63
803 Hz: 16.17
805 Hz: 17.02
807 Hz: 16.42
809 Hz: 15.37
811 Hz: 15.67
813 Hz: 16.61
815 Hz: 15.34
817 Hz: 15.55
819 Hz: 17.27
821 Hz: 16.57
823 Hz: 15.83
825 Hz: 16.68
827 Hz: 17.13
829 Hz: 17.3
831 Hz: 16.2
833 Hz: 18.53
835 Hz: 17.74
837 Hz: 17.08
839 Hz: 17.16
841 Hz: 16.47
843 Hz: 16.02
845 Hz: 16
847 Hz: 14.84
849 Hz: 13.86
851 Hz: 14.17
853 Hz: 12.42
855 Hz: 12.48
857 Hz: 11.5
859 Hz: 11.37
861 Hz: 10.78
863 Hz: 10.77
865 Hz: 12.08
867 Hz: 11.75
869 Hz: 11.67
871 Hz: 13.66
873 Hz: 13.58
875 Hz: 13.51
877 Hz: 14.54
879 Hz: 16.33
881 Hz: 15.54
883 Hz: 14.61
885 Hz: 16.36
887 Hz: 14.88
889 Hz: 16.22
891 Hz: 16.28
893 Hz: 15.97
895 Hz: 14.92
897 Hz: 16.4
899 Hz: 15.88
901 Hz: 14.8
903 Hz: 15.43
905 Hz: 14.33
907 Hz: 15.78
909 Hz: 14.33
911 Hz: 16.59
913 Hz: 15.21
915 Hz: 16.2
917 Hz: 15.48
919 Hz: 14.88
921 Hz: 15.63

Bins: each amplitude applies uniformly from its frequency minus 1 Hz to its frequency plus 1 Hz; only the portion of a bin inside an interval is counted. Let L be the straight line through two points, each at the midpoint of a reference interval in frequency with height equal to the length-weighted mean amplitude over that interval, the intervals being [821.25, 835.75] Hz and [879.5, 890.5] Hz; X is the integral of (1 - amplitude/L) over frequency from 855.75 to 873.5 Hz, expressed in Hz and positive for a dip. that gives 4.7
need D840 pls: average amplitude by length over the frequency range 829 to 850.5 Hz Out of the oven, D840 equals 16.4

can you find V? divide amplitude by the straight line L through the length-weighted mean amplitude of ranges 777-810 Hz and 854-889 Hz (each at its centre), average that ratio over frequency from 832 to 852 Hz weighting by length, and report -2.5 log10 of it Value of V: -0.128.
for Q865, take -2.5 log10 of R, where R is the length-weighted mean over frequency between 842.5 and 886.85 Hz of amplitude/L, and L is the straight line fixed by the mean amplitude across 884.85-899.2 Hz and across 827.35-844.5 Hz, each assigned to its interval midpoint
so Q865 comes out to 0.21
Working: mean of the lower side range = 17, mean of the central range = 13.5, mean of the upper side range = 15.8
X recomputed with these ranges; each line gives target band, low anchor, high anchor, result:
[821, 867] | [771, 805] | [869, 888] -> 1.09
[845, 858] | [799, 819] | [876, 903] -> 1.94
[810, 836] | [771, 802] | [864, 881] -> -3.05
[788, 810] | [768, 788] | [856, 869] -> -1.59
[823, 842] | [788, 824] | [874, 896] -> -1.54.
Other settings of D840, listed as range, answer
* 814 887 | 14.8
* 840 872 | 13.1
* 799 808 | 16.2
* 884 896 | 15.8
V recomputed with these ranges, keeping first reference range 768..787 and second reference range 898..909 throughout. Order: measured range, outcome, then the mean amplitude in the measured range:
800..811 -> -0.019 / 16.1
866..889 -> 0.075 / 14.3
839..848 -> -0.029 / 16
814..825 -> -0.031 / 16.2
